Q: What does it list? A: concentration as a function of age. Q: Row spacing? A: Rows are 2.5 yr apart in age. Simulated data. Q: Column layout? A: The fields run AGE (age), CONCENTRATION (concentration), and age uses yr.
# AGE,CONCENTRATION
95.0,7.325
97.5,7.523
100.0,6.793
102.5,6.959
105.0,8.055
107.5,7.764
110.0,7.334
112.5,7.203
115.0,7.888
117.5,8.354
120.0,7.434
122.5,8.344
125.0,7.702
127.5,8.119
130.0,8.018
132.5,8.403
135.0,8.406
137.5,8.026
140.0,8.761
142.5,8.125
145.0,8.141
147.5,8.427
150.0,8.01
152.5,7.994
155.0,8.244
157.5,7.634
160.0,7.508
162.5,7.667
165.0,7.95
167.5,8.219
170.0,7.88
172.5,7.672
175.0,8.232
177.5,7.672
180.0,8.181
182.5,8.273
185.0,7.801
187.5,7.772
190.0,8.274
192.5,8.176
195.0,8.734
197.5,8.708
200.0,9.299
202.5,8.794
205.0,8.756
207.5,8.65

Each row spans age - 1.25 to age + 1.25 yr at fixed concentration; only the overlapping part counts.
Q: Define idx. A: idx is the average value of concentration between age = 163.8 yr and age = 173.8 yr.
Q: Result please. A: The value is 7.93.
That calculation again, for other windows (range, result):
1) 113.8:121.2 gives 7.9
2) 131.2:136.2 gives 8.4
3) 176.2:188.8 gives 7.94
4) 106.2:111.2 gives 7.56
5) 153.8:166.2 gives 7.8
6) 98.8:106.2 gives 7.27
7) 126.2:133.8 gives 8.18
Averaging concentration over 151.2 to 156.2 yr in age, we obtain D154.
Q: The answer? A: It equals 8.12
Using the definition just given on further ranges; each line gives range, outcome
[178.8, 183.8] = 8.22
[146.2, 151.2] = 8.22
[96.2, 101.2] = 7.16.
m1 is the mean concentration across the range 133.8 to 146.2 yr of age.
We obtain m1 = 8.29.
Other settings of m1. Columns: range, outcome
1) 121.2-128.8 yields 8.05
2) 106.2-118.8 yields 7.71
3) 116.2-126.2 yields 7.96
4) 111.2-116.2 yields 7.54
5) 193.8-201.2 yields 8.91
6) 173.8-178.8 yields 7.95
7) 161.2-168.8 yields 7.94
